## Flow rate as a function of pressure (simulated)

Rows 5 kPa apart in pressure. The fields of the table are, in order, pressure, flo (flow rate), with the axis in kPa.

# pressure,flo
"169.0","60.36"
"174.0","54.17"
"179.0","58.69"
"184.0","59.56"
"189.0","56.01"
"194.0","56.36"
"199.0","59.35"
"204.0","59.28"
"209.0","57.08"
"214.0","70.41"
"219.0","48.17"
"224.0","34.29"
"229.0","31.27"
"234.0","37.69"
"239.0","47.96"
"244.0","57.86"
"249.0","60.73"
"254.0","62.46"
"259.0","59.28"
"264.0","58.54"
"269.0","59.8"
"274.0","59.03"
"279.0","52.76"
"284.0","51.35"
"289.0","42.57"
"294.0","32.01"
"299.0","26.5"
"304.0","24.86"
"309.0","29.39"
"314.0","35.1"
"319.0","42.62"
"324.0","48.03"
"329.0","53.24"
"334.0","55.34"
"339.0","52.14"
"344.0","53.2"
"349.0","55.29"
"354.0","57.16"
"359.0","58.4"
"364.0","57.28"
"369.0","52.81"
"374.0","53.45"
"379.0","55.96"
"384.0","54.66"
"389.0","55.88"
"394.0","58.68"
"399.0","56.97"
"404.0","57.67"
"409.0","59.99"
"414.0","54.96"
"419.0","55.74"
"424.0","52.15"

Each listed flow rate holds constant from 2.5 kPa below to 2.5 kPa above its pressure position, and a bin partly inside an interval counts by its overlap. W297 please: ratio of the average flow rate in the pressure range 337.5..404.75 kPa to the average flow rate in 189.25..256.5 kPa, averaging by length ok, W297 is 1.06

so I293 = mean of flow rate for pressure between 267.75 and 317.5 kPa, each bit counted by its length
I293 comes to 40.9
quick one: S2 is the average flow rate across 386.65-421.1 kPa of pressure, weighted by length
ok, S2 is 57.1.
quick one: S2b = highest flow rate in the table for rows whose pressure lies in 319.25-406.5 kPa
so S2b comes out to 58.68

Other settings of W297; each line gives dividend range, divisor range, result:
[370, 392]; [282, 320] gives 1.57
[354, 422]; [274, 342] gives 1.32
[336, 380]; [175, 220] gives 0.94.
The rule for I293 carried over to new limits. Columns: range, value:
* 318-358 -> 52.7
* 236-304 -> 50.5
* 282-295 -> 42.8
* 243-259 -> 60.4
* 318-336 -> 50.3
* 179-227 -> 55.5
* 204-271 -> 52.9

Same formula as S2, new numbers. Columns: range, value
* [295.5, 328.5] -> 35.5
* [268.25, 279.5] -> 57.6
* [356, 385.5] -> 55.5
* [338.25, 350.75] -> 53.6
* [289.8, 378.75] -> 46.5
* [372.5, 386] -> 54.8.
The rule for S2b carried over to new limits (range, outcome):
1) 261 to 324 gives 59.8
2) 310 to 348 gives 55.34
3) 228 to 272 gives 62.46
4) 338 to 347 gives 53.2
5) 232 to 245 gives 57.86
